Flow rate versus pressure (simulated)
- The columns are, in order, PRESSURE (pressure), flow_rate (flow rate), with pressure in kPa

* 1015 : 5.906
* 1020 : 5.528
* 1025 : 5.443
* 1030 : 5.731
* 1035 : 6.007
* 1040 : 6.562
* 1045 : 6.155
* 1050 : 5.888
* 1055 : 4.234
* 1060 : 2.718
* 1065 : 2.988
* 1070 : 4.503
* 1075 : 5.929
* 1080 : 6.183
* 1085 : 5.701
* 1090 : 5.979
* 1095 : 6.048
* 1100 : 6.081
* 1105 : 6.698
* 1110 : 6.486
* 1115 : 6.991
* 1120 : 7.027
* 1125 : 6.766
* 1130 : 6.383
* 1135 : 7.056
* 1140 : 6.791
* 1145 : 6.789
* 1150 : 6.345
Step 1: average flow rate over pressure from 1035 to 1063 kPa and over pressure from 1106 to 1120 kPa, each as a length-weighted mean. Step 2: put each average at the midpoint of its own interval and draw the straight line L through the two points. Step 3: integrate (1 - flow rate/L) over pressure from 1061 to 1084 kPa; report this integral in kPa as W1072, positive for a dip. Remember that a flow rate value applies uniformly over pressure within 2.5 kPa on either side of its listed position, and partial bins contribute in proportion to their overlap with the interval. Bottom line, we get 3.9 kPa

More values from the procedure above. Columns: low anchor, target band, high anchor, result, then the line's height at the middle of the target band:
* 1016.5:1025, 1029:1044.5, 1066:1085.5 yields -1.8 kPa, 5.5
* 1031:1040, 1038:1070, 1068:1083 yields 6.4 kPa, 5.87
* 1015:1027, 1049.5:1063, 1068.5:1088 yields 3.9 kPa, 5.62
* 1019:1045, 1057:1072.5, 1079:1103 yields 6.6 kPa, 5.96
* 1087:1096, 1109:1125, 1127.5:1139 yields -1.0 kPa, 6.44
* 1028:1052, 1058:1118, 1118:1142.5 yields 8.6 kPa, 6.46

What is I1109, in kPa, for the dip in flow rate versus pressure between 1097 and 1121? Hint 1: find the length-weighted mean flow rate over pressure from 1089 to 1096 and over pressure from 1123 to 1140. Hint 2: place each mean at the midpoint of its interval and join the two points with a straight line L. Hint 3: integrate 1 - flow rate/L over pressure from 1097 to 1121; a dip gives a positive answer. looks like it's -1.1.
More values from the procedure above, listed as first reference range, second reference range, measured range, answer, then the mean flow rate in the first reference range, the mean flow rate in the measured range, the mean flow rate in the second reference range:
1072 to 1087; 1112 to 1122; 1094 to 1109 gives 0.5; 5.9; 6.32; 6.98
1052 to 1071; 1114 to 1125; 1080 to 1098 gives -2.7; 3.6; 5.95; 6.96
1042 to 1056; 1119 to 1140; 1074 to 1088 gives 0.3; 5.59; 5.94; 6.79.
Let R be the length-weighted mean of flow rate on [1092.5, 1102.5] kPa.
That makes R 6.06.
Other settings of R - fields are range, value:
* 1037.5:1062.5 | 5.11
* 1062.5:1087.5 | 5.06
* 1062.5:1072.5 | 3.75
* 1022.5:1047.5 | 5.98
